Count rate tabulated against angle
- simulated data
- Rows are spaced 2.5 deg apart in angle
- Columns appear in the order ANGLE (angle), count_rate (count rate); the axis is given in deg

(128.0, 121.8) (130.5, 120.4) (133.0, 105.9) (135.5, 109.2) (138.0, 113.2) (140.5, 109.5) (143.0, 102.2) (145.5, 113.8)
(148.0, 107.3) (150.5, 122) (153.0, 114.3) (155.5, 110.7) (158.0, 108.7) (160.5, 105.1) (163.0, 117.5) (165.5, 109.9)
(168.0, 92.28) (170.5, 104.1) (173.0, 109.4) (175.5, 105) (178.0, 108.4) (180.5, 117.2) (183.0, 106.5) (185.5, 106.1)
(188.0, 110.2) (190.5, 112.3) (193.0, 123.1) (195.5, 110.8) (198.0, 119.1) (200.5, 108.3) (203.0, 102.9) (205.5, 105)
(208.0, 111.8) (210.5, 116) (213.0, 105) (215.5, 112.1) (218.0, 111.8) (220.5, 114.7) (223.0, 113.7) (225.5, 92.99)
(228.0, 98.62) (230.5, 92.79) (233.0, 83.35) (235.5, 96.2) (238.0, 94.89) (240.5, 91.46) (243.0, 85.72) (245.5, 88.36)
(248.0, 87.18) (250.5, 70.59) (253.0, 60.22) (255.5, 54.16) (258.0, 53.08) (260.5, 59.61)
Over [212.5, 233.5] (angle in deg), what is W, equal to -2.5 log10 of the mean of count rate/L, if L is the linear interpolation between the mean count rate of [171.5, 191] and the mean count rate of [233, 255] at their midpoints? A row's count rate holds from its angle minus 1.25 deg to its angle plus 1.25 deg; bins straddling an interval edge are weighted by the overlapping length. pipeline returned -0.126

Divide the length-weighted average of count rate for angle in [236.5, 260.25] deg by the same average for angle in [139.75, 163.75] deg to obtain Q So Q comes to 0.68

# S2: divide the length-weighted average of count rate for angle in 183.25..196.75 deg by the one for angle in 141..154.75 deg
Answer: 1.00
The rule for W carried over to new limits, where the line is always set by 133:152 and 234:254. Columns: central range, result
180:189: -0.10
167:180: -0.02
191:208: -0.16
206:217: -0.19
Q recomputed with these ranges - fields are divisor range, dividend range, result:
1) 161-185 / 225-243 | 0.86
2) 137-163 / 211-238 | 0.92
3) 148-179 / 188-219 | 1.02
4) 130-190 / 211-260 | 0.82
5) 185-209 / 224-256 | 0.77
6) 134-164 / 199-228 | 0.97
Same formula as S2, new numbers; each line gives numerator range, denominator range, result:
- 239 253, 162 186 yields 0.77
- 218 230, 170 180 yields 0.97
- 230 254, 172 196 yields 0.77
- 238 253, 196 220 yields 0.76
